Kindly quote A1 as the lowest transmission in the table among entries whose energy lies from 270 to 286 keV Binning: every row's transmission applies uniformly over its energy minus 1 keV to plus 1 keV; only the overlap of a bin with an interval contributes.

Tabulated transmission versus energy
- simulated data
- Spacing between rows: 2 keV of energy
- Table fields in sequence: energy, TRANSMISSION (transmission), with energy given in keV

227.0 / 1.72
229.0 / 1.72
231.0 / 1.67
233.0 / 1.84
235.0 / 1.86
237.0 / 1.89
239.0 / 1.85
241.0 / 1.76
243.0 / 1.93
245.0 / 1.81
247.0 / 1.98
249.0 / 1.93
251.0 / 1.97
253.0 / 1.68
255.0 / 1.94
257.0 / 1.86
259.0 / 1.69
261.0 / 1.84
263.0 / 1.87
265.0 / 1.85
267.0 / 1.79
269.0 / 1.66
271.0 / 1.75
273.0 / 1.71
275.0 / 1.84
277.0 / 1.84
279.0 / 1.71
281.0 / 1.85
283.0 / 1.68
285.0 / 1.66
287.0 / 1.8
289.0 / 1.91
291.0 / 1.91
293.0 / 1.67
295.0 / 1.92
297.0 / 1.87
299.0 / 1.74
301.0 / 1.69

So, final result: 1.66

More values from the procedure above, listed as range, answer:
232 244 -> 1.76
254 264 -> 1.69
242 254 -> 1.68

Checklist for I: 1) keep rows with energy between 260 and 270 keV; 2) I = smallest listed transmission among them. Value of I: 1.66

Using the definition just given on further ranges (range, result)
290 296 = 1.67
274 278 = 1.84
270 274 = 1.71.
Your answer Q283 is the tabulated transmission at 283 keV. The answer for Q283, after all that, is 1.68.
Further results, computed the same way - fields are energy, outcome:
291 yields 1.91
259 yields 1.69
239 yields 1.85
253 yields 1.68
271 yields 1.75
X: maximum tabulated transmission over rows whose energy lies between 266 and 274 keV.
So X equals 1.79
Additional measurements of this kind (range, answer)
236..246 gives 1.93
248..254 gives 1.97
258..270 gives 1.87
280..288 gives 1.85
